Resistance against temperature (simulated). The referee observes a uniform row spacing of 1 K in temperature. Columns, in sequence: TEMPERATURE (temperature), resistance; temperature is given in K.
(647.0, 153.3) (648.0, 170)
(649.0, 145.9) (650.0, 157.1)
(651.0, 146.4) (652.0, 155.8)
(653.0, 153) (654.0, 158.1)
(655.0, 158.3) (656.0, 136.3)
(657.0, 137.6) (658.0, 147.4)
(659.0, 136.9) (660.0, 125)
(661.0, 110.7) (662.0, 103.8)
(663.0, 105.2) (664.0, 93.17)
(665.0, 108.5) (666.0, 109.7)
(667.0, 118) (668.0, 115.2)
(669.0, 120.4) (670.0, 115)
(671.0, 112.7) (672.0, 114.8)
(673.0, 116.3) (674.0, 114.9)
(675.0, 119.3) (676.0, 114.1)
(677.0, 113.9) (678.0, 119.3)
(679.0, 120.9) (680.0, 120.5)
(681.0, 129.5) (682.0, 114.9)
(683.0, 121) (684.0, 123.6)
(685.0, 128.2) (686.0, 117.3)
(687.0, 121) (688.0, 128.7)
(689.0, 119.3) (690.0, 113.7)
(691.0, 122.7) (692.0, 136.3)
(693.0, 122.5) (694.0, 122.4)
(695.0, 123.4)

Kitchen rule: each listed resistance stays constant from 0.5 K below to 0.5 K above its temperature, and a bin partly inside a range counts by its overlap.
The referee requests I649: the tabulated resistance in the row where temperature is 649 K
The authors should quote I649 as 145.9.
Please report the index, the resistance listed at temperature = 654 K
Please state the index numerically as 158.1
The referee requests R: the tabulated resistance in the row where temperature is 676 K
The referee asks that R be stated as 114.1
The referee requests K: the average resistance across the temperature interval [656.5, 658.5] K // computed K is 142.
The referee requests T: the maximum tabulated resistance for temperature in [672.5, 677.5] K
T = 119.3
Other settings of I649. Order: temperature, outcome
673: 116.3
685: 128.2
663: 105.2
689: 119.3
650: 157.1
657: 137.6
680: 120.5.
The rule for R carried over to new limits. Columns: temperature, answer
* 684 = 123.6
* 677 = 113.9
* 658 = 147.4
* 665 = 108.5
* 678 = 119.3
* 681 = 129.5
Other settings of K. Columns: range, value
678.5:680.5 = 121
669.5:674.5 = 115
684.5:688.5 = 124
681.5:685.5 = 122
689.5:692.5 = 124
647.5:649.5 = 158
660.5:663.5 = 107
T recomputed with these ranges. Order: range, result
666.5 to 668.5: 118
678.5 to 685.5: 129.5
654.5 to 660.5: 158.3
